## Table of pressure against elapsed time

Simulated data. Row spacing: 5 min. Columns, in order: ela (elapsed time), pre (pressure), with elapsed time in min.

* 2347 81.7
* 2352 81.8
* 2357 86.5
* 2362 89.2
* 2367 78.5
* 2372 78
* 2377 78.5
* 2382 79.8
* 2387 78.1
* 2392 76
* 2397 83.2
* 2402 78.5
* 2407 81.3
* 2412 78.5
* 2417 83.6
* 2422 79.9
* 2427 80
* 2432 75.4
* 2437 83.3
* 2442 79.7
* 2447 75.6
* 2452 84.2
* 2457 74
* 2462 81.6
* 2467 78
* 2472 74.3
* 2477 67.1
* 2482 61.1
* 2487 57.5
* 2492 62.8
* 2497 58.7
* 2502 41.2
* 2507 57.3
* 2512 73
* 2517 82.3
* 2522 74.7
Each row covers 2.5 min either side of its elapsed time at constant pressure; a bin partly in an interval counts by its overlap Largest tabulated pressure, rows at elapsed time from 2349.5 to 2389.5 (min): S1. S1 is 89.2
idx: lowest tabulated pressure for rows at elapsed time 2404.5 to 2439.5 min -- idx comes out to 75.4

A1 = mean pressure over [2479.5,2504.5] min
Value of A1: 56.3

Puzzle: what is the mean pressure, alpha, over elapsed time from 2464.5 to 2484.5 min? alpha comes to 70.1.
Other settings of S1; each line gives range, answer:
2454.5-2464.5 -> 81.6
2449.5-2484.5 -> 84.2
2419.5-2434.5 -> 80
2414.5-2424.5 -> 83.6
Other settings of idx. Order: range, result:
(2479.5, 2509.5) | 41.2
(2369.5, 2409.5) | 76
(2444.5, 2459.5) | 74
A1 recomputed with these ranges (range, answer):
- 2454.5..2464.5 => 77.8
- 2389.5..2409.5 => 79.8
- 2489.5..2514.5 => 58.6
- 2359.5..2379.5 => 81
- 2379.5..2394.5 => 78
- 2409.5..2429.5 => 80.5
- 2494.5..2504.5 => 50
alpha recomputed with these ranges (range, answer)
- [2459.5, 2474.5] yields 78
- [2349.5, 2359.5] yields 84.2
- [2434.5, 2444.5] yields 81.5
